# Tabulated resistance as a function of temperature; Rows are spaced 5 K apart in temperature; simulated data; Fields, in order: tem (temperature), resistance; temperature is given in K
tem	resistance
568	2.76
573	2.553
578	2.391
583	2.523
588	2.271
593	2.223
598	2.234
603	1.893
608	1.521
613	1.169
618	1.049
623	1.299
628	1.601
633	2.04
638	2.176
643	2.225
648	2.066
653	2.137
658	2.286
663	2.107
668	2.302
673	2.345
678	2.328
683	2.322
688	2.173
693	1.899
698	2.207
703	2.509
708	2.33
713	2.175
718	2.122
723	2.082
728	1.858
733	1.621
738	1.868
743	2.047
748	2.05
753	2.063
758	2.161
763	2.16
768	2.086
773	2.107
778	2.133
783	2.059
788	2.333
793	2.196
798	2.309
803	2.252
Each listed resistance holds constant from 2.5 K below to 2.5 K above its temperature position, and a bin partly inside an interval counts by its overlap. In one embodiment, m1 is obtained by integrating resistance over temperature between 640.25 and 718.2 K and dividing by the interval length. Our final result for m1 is 2.22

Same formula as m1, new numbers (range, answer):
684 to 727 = 2.18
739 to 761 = 2.07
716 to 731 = 2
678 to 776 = 2.1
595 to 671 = 1.88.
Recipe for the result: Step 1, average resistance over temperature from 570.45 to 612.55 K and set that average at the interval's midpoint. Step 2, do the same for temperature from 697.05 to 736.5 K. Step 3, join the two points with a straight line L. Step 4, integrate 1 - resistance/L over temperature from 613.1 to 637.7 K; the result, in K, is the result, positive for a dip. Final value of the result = 7.0 K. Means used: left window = 2.15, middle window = 1.53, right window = 2.1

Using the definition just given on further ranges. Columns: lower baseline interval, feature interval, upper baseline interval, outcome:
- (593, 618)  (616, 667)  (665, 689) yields 2.3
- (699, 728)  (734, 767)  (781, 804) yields 2.7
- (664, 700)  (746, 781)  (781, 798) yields 1.7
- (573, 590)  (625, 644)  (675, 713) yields 3.0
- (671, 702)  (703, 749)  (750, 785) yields 2.7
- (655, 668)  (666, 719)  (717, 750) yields -3.9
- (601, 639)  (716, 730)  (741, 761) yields -0.4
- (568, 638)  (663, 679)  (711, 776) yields -2.4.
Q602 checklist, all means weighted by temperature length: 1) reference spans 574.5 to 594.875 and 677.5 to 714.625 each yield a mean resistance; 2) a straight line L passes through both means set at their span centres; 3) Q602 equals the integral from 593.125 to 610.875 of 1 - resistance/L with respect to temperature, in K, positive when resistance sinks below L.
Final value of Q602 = 3.3 K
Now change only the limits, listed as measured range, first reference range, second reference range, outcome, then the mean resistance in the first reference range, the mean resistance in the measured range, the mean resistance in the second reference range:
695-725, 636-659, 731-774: -2.2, 2.17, 2.23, 2.02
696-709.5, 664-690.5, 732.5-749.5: -1.4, 2.28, 2.36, 1.92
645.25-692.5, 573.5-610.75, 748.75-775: -1.6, 2.17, 2.22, 2.11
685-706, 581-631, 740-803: -2.4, 1.77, 2.2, 2.14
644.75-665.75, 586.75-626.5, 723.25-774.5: -4.2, 1.69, 2.15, 2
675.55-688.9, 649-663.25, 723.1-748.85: -1.3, 2.18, 2.29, 1.9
